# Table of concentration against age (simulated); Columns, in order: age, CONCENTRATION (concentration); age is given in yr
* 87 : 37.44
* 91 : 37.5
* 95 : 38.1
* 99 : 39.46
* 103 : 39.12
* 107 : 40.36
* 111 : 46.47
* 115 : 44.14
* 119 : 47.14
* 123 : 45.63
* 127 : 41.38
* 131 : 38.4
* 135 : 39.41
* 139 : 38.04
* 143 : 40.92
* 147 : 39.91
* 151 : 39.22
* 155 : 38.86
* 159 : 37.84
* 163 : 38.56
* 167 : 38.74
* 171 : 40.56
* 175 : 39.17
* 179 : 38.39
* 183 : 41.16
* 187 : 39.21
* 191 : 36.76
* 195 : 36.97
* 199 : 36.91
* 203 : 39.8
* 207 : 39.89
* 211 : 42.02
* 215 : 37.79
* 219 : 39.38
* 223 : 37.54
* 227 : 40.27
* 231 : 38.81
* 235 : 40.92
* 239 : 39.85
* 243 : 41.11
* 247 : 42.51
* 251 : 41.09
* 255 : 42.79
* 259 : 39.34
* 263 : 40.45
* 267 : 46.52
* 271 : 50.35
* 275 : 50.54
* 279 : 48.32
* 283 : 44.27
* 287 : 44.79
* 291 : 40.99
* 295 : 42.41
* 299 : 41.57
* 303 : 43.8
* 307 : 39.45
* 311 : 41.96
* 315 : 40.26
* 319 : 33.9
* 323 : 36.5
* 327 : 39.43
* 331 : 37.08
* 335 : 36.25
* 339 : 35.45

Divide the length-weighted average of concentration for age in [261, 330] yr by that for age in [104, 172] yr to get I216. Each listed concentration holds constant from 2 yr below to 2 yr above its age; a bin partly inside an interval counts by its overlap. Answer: 1.04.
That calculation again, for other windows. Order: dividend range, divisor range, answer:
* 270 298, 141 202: 1.17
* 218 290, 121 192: 1.08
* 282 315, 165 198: 1.09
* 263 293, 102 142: 1.10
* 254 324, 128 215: 1.09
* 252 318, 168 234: 1.11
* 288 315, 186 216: 1.08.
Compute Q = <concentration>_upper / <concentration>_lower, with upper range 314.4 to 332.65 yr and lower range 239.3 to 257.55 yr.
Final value 0.9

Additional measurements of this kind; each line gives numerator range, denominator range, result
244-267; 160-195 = 1.07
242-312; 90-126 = 1.03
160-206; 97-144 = 0.93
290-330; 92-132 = 0.95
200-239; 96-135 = 0.94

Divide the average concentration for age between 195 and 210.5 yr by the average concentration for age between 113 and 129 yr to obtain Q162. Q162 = 0.87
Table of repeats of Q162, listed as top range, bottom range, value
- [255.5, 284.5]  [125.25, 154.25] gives 1.15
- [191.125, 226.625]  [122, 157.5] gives 0.97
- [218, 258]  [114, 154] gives 0.98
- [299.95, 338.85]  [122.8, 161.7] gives 0.97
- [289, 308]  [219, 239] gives 1.06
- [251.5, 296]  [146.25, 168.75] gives 1.15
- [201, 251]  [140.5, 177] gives 1.02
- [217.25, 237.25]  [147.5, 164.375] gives 1.02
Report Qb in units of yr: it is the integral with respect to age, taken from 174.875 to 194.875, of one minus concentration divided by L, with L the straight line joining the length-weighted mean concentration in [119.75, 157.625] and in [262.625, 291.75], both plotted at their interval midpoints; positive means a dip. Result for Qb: 1.7 yr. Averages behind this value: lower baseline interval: 40.4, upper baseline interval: 46.3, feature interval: 38.7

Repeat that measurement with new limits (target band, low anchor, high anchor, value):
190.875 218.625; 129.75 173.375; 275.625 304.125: 1.5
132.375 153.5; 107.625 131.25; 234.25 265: 2.0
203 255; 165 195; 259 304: 1.9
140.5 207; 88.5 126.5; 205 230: 2.4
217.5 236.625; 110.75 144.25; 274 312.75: 1.7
